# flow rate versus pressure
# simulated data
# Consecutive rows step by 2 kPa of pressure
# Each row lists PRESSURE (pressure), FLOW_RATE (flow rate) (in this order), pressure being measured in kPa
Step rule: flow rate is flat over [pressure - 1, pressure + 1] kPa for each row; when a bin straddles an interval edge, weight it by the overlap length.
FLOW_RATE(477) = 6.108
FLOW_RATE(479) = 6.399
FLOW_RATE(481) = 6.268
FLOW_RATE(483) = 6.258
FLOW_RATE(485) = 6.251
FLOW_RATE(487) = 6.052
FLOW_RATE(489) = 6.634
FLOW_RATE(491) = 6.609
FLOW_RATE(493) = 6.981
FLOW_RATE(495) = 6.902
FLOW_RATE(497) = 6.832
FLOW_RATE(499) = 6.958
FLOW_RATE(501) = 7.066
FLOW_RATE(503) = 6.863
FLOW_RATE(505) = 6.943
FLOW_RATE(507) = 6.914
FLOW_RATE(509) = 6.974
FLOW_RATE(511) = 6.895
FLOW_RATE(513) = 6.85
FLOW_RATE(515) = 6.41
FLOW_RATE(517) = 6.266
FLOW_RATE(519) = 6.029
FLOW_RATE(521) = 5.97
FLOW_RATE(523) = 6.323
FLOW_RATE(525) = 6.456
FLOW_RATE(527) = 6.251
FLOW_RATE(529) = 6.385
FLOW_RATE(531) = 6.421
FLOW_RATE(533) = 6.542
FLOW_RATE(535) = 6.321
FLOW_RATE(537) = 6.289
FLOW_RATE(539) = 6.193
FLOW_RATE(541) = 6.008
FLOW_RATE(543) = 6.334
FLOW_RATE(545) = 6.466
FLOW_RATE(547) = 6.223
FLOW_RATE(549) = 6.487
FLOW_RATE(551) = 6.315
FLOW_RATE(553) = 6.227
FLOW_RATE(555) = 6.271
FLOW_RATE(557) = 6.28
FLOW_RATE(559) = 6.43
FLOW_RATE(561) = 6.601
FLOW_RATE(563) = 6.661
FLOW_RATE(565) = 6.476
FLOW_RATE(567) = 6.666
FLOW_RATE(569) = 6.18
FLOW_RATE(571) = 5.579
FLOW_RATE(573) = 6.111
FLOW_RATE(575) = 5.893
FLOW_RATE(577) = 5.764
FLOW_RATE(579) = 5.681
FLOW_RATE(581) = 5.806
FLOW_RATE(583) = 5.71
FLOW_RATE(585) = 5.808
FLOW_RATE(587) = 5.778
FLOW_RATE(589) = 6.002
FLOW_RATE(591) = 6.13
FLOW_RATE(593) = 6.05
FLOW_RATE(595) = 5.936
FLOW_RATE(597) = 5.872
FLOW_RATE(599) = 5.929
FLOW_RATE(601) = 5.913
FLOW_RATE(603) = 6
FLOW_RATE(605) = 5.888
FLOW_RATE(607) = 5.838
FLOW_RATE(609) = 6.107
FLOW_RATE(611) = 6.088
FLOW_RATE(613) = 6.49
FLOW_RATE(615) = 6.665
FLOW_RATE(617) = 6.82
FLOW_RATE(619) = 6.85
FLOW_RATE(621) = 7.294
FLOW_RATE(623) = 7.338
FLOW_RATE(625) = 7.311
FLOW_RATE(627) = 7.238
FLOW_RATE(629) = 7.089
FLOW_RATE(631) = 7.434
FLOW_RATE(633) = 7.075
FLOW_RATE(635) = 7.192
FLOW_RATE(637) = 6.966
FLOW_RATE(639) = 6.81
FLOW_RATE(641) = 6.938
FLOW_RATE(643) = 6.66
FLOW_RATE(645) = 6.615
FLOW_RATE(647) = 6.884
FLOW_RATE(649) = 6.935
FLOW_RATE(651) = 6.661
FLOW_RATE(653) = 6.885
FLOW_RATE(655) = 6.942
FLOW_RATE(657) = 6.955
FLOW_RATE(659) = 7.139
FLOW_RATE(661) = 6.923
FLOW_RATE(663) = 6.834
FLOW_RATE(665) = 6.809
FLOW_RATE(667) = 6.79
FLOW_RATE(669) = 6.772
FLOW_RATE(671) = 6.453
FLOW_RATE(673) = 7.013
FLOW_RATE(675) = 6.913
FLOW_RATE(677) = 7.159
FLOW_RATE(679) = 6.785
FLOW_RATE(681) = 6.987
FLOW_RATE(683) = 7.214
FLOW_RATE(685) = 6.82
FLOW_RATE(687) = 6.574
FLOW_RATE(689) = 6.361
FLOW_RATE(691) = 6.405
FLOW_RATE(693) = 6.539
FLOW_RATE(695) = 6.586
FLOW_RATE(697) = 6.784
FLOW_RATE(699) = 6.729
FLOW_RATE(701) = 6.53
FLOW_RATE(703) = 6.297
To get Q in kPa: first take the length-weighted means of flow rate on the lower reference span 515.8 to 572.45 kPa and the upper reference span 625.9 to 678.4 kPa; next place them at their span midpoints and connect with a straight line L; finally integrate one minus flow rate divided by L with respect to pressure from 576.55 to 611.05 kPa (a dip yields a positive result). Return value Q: 3.6 kPa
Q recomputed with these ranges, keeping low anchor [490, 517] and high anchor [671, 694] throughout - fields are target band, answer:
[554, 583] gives 2.8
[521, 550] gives 2.1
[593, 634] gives 1.6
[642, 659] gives -0.1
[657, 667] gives -0.2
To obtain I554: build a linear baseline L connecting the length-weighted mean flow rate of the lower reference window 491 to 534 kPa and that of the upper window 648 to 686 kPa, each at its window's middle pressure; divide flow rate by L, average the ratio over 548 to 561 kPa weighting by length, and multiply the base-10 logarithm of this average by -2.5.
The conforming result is 0.06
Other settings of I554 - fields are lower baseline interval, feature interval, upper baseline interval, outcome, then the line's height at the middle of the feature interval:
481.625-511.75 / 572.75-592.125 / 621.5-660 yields 0.18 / 6.9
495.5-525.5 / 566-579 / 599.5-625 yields 0.09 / 6.54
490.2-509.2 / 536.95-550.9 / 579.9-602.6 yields 0.02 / 6.42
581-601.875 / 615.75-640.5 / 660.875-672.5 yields -0.13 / 6.32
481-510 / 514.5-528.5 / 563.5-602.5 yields 0.04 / 6.49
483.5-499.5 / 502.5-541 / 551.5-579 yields 0.00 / 6.46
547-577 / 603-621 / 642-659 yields 0.04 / 6.59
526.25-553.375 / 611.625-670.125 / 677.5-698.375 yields -0.06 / 6.59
